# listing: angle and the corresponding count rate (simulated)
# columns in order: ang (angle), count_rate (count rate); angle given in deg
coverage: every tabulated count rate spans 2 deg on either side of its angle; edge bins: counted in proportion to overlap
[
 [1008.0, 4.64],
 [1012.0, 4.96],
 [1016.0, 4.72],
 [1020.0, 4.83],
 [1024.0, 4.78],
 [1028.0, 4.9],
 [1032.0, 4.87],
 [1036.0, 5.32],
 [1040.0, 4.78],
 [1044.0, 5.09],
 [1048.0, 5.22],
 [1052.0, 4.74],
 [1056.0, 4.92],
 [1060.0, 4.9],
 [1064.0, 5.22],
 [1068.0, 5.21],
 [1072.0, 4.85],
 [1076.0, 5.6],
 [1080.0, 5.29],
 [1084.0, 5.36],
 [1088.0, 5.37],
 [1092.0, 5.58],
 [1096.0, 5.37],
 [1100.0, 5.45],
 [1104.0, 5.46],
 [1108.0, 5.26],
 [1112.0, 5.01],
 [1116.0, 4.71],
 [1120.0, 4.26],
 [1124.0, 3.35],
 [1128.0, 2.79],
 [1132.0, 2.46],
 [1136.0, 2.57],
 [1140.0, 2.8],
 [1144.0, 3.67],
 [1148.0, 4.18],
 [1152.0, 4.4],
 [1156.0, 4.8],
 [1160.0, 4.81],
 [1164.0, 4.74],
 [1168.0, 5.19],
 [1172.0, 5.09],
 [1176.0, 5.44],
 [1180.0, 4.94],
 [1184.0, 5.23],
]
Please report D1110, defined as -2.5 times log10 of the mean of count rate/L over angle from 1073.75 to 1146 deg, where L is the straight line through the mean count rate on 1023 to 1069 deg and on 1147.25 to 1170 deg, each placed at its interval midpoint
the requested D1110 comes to 0.09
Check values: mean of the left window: 5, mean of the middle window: 4.47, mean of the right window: 4.71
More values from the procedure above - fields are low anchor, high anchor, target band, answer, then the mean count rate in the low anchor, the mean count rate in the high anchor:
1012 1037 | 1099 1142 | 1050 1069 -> -0.10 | 4.89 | 3.98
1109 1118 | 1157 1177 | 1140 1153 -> 0.28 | 4.9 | 5.02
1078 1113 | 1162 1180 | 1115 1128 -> 0.34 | 5.36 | 5.1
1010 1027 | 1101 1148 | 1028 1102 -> -0.17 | 4.83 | 3.9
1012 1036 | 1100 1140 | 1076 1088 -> -0.23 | 4.87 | 4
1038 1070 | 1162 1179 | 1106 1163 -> 0.27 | 5.01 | 5.1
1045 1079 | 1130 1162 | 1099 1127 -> -0.10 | 5.09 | 3.71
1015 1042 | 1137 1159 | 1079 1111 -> -0.23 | 4.89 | 3.94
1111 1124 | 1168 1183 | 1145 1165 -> 0.09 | 4.43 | 5.17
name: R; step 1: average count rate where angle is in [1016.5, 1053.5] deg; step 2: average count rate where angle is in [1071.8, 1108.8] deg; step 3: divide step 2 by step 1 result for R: 1.09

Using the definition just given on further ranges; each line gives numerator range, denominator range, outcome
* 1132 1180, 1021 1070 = 0.86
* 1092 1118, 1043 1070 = 1.04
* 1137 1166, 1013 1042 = 0.85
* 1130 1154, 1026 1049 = 0.67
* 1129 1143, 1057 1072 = 0.53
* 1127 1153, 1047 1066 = 0.65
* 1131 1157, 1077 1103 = 0.66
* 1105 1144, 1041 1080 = 0.73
